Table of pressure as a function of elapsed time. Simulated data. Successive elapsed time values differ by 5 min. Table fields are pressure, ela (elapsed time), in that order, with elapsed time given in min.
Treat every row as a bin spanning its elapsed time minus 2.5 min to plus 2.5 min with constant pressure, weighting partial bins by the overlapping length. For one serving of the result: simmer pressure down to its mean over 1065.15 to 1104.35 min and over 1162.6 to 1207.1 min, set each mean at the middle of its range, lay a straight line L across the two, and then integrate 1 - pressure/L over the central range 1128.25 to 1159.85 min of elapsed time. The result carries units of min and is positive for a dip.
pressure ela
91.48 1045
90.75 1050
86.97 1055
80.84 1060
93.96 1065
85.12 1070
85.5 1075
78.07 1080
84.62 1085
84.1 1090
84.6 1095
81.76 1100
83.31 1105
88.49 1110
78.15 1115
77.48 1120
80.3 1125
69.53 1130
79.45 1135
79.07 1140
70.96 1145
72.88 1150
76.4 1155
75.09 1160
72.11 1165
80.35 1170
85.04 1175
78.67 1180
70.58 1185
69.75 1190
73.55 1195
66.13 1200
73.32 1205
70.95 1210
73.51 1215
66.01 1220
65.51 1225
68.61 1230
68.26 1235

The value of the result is 1.4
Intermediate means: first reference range 84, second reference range 74.4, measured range 74.9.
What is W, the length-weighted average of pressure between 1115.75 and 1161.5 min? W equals 75.8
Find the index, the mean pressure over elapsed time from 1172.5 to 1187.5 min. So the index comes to 78.1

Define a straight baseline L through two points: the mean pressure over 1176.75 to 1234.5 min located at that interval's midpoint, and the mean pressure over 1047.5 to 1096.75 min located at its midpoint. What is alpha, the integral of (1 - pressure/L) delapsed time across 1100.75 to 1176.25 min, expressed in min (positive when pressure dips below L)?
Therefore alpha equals 0.2 min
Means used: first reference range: 85.5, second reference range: 70.7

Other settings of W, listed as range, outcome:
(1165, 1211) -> 74.3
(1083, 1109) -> 83.9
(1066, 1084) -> 84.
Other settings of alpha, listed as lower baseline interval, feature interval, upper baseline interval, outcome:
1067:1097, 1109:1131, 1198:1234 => 0.3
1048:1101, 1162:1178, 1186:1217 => -1.0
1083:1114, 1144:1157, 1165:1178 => 1.3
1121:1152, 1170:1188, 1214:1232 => -1.6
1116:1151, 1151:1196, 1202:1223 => -1.5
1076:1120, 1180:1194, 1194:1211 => 0.1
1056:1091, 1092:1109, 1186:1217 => -0.4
